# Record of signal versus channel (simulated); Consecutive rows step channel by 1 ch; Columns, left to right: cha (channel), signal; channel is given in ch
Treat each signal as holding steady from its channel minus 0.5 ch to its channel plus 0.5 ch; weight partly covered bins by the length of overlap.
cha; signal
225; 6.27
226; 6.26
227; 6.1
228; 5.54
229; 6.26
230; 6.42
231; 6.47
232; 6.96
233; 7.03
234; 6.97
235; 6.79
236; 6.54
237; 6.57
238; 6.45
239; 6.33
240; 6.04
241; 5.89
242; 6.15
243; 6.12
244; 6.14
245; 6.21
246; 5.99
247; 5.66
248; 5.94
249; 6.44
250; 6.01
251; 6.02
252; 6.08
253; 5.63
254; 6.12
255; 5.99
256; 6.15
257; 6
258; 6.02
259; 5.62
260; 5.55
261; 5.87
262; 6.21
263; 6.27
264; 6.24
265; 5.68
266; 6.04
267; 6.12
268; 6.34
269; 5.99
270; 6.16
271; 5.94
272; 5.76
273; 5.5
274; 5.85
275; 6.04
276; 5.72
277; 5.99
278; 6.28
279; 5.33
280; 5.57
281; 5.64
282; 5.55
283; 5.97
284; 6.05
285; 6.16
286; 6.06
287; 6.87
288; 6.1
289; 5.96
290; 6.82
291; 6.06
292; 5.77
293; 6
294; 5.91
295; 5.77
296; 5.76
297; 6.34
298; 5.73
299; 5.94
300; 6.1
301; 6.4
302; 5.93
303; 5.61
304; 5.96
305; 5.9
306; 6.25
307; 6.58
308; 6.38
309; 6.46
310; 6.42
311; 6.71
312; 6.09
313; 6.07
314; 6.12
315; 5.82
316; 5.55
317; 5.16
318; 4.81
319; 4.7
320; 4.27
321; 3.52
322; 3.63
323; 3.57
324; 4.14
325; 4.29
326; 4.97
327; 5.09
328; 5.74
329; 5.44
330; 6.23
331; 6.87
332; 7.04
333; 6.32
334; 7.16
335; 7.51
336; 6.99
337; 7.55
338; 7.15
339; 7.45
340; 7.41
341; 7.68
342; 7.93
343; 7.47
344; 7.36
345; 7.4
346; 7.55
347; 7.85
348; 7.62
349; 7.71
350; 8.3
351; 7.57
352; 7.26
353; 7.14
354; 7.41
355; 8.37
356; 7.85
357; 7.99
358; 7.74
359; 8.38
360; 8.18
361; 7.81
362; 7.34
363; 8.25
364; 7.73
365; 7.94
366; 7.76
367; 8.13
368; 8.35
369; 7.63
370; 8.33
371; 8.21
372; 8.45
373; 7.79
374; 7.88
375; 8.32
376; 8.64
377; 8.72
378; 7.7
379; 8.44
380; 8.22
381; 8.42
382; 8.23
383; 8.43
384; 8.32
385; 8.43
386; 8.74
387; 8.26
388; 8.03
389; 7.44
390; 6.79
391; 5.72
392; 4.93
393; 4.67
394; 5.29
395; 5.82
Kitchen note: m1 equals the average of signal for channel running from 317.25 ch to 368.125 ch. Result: 6.84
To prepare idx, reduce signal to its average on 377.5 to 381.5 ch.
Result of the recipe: 8.2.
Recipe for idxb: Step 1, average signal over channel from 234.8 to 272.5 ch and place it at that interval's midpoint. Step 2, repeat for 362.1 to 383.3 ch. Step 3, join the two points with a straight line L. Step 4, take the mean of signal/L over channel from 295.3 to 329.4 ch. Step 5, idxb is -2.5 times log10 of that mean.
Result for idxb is 0.271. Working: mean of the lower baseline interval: 6.08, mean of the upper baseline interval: 8.15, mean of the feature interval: 5.51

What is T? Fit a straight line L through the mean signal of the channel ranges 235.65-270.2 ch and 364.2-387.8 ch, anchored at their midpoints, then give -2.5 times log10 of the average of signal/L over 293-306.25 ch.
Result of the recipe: 0.16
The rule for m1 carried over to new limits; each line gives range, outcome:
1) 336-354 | 7.53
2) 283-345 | 6.06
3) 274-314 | 6.06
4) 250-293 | 5.98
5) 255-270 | 6.01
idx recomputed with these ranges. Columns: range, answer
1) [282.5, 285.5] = 6.06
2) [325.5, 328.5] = 5.27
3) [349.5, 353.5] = 7.57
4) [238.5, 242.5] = 6.1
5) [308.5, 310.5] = 6.44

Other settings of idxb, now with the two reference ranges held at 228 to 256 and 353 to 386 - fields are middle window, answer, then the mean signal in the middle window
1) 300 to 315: 0.165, 6.19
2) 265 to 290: 0.136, 5.97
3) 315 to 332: 0.439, 4.97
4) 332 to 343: 0.048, 7.31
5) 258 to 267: 0.104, 5.95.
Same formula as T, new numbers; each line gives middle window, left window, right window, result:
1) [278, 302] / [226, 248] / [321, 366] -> 0.110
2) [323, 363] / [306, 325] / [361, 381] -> -0.055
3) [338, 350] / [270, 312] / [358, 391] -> -0.040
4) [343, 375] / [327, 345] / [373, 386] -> -0.024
